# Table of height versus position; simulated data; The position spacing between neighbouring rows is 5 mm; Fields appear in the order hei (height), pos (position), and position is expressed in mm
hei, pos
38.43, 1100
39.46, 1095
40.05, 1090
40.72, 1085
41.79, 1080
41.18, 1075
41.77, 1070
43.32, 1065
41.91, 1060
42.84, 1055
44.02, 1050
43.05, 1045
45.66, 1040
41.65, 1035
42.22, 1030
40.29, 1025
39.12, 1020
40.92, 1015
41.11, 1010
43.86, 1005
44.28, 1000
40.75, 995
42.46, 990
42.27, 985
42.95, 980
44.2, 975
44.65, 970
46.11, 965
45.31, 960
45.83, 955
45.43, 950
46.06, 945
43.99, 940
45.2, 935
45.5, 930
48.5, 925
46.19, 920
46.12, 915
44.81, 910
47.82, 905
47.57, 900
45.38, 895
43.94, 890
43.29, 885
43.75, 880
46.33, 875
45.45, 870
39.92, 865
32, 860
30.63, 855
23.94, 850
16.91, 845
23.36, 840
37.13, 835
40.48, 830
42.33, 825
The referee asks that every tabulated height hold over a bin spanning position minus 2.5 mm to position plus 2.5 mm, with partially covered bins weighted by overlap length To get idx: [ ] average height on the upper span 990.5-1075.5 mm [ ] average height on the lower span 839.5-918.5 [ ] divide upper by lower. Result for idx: 1.08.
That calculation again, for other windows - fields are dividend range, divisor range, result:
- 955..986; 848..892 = 1.14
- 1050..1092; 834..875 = 1.31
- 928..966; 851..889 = 1.14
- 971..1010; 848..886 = 1.12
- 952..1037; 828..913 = 1.11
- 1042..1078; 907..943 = 0.93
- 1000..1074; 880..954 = 0.93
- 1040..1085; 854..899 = 1.02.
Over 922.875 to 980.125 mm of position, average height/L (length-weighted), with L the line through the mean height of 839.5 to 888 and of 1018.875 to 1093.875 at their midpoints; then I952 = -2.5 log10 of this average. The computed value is -0.19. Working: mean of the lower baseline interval 35.1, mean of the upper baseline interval 42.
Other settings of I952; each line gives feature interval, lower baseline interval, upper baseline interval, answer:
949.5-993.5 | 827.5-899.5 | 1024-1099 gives -0.12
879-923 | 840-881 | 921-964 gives -0.15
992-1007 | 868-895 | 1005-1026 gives -0.04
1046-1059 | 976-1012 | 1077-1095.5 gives -0.05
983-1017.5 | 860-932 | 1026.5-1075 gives 0.03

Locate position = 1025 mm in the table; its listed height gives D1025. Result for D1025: 40.29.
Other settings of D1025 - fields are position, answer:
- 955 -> 45.83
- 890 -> 43.94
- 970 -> 44.65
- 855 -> 30.63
